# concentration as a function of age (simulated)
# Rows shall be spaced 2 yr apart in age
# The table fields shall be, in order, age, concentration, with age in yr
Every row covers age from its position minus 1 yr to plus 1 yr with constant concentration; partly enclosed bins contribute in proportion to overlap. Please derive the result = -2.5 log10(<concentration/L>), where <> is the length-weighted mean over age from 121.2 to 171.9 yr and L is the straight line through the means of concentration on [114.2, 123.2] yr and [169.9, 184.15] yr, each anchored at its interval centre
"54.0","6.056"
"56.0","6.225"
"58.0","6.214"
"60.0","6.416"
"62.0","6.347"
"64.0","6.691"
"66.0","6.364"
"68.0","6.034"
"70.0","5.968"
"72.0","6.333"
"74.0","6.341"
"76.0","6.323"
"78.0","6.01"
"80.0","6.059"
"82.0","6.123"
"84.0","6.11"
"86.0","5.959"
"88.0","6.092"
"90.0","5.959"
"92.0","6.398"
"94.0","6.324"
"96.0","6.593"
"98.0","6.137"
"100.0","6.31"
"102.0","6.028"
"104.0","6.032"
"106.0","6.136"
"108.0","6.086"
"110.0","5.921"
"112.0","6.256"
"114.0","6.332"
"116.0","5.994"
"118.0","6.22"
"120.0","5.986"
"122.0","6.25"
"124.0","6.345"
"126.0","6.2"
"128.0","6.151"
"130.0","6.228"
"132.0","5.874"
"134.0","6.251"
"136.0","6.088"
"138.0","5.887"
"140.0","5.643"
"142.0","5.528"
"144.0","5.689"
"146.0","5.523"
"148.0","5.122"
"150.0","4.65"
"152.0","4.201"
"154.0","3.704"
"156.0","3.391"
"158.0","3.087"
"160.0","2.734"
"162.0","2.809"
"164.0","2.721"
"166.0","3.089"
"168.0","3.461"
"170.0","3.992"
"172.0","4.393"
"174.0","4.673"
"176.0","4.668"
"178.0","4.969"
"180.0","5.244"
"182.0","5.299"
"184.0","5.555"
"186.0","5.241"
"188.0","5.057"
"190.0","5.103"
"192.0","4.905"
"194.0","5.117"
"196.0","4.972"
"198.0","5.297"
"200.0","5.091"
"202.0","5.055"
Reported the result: 0.16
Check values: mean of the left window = 6.14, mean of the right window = 4.86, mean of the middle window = 4.81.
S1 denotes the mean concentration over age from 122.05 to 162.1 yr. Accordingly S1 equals 5.13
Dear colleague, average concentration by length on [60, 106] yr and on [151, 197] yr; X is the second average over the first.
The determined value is 0.7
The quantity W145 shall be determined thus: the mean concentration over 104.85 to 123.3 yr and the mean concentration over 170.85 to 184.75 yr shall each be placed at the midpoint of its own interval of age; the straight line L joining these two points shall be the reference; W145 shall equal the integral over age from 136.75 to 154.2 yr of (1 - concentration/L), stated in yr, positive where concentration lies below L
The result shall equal 1.2 yr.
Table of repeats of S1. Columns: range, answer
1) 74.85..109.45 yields 6.16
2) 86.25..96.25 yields 6.23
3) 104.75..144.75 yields 6.06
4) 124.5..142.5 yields 6.01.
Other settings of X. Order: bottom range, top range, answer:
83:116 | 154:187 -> 0.66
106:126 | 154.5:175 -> 0.56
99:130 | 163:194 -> 0.74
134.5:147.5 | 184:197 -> 0.89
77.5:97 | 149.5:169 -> 0.54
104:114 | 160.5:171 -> 0.52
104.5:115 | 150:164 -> 0.55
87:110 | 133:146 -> 0.94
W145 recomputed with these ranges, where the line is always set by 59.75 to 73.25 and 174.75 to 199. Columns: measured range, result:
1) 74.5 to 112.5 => -0.7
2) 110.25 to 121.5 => -0.6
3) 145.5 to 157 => 2.3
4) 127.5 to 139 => -0.9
